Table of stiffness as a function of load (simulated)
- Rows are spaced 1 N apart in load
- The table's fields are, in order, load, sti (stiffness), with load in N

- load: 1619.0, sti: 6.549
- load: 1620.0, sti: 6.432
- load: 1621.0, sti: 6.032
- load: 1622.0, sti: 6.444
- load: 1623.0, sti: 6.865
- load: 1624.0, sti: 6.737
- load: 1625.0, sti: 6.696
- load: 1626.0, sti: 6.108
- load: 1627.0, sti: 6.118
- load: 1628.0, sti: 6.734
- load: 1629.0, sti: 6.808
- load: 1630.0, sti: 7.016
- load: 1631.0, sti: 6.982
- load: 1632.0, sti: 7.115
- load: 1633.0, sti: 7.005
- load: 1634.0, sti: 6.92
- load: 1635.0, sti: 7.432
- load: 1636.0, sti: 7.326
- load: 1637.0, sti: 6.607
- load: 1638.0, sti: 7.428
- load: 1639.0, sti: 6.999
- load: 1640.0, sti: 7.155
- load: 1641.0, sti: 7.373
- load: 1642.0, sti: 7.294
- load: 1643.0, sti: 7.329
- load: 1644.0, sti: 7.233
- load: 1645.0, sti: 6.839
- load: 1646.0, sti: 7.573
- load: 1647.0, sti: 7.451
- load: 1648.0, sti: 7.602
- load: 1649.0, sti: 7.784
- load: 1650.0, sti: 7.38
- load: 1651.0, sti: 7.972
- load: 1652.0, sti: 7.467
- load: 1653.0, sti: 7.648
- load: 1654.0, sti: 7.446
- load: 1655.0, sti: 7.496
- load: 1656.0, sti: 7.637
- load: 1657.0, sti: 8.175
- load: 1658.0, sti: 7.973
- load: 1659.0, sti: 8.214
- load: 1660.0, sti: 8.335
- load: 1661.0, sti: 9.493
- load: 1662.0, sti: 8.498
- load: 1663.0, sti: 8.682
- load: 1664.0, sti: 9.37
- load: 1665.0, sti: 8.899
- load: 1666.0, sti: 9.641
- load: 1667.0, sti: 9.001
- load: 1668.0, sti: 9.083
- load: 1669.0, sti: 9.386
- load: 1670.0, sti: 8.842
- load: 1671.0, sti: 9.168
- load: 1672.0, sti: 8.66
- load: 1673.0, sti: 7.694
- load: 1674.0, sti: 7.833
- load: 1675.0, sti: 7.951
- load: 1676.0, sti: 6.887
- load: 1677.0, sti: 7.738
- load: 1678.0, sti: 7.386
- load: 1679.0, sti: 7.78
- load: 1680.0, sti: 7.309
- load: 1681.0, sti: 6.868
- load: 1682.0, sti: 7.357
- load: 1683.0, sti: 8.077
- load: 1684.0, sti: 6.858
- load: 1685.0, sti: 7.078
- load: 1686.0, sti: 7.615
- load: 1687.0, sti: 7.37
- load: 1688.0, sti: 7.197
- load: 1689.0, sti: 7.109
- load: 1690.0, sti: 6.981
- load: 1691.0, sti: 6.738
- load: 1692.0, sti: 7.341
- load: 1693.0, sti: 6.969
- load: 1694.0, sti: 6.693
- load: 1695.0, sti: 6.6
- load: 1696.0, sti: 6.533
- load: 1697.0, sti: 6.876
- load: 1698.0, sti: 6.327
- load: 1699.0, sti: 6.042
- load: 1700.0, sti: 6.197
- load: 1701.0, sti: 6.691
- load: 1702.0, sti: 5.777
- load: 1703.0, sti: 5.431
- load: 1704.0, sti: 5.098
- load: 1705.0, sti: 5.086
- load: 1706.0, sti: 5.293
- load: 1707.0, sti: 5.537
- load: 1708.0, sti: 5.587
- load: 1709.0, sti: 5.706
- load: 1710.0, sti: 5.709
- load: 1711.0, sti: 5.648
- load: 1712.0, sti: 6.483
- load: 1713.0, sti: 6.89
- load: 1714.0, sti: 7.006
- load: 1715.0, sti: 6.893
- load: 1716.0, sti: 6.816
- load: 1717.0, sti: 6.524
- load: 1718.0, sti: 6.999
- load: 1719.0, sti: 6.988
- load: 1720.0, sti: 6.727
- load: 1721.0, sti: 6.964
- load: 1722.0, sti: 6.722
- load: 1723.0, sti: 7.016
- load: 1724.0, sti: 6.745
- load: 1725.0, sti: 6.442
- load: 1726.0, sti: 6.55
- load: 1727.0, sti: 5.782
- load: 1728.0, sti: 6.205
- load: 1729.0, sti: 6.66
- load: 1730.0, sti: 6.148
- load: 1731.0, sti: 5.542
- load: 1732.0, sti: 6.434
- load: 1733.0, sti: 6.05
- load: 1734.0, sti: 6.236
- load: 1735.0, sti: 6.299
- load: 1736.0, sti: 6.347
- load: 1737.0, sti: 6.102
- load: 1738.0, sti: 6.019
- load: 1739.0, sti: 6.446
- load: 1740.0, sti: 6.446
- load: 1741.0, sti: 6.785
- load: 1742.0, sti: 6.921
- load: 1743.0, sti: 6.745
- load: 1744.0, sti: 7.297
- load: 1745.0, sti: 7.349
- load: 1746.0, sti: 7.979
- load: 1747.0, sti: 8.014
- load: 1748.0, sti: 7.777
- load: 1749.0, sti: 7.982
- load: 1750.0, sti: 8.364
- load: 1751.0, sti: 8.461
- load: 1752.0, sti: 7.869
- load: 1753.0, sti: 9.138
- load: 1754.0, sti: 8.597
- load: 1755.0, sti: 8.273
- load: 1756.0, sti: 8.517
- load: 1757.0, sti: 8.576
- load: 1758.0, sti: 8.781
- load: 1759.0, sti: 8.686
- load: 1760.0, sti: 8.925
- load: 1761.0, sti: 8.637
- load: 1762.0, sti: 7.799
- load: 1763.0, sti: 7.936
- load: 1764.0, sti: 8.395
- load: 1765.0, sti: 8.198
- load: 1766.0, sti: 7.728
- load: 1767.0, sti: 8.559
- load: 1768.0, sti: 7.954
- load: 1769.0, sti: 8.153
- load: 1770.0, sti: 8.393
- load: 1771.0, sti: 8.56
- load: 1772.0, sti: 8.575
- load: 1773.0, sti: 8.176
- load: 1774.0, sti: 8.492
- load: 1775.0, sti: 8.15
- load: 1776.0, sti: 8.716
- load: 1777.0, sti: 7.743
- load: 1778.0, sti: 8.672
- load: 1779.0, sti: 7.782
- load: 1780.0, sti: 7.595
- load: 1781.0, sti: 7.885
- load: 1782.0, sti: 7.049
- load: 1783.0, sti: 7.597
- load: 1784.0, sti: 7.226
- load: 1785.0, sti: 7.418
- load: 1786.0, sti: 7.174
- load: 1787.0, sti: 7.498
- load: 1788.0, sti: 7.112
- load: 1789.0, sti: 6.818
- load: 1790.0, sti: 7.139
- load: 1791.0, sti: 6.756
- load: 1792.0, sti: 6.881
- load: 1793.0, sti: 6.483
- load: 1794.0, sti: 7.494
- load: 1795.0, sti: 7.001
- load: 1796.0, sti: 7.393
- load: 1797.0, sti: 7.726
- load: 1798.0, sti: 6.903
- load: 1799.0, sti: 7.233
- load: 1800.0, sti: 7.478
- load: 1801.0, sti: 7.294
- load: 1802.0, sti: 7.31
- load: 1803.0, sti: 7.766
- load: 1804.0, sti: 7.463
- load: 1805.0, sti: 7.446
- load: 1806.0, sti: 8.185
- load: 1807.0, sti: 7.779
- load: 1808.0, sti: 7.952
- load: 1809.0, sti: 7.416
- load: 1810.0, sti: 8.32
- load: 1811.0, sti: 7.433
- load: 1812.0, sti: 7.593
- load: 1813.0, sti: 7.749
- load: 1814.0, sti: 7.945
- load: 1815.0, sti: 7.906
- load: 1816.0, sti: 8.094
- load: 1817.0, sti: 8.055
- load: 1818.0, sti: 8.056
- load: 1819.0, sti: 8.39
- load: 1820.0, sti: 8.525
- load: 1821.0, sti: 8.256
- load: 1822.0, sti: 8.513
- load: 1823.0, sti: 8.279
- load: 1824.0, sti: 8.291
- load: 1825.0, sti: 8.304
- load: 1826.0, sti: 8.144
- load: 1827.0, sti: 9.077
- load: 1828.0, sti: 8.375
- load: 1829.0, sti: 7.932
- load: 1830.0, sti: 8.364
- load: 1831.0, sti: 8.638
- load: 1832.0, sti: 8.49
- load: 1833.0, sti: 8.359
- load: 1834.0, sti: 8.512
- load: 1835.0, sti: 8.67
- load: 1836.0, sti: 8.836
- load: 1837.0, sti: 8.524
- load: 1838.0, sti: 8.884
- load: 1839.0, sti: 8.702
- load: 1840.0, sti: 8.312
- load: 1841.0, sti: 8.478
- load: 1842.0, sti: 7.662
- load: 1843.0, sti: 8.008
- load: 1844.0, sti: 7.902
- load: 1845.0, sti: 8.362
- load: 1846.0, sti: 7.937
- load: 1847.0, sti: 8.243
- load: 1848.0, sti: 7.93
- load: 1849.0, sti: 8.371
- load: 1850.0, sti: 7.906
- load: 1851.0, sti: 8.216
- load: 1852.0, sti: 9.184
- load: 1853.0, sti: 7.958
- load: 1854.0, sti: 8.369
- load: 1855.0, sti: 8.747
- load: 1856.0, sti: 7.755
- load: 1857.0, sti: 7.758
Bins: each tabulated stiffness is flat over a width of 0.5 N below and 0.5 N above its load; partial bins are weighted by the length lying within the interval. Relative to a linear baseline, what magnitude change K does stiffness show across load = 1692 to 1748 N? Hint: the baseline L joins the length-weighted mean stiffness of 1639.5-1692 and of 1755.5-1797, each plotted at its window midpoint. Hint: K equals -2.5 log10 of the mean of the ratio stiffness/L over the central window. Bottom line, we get 0.21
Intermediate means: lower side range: 7.84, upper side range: 7.87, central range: 6.45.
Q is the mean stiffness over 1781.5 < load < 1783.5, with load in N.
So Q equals 7.32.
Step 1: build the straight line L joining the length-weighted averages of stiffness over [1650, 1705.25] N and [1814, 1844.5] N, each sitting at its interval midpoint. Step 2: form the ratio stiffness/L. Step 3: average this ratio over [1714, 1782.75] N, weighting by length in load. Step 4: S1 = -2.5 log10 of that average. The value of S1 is 0.06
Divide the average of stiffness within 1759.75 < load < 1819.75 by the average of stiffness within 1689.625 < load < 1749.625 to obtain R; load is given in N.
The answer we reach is 1.19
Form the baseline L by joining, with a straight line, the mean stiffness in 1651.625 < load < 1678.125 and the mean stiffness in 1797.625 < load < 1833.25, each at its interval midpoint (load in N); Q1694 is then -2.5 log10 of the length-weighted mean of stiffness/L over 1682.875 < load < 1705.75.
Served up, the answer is 0.24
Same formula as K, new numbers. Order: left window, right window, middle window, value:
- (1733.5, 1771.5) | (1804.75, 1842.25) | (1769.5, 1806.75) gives 0.058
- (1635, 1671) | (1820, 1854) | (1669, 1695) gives 0.071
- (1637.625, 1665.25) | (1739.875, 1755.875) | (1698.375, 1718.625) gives 0.271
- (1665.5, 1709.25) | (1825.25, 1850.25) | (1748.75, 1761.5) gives -0.115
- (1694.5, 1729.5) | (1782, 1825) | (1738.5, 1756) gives -0.133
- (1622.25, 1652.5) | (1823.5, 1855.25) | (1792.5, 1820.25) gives 0.070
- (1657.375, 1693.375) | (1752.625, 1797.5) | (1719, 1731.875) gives 0.222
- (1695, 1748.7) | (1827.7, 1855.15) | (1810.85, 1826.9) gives -0.020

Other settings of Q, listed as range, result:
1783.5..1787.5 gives 7.33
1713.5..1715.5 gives 6.95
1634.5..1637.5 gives 7.12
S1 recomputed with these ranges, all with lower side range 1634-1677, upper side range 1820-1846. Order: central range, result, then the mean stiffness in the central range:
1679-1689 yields 0.10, 7.32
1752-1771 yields -0.02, 8.39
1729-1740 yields 0.30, 6.2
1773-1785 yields 0.05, 7.89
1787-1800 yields 0.17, 7.11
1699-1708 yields 0.38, 5.66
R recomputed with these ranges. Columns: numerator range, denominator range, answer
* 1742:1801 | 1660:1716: 1.09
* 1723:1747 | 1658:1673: 0.74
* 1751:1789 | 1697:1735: 1.30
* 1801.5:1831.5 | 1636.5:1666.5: 1.03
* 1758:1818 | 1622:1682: 1.01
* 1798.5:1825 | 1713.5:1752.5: 1.15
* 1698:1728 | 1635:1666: 0.80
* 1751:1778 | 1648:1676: 1.01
